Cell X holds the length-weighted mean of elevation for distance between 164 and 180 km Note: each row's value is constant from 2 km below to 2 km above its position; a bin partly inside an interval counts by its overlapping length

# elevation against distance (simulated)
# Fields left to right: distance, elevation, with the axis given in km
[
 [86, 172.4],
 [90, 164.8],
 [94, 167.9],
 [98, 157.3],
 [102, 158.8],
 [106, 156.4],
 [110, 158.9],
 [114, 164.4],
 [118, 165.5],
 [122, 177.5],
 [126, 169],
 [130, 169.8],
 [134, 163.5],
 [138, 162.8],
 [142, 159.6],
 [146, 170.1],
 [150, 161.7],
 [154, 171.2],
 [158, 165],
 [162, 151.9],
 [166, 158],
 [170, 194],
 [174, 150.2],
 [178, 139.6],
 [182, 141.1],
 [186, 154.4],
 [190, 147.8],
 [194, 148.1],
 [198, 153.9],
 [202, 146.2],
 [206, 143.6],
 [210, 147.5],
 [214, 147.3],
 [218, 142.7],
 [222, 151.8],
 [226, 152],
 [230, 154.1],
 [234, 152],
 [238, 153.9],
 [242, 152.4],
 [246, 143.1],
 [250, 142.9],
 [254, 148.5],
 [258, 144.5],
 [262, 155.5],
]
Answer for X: 160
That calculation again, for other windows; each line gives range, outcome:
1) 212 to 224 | 147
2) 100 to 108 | 158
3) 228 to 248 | 151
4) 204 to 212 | 146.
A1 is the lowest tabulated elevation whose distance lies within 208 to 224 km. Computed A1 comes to 142.7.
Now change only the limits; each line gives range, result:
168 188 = 139.6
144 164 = 151.9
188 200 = 147.8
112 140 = 162.8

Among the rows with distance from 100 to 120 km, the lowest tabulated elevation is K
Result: 156.4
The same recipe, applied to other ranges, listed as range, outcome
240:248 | 143.1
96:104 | 157.3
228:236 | 152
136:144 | 159.6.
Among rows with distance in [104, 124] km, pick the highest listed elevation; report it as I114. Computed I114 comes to 177.5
